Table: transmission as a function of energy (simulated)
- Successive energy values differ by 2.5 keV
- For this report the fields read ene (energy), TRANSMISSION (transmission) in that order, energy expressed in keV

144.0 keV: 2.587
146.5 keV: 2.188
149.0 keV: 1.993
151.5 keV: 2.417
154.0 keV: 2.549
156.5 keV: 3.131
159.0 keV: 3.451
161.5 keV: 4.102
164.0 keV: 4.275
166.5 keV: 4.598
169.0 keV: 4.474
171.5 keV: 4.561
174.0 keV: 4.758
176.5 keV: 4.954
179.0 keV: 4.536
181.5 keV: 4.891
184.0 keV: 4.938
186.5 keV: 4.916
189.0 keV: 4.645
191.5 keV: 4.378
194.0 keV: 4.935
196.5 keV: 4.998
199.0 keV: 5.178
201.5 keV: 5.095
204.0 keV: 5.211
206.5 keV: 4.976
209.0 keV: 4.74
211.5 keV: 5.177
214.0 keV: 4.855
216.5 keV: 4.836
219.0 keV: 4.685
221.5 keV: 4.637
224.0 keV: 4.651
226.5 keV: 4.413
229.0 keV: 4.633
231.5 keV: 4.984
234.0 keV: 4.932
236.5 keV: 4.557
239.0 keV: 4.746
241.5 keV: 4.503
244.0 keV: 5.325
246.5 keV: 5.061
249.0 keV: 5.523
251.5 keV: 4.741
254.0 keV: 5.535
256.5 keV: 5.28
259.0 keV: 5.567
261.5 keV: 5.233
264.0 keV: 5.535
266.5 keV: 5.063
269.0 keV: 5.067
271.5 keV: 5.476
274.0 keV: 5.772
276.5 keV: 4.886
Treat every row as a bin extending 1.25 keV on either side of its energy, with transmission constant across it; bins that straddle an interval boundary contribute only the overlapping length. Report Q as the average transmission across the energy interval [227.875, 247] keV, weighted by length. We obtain 4.84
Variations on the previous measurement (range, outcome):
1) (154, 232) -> 4.63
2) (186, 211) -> 4.92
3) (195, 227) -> 4.89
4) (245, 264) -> 5.29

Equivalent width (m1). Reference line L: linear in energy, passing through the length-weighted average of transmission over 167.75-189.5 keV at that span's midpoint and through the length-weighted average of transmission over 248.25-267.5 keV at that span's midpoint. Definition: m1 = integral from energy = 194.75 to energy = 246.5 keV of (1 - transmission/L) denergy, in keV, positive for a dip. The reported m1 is 1.8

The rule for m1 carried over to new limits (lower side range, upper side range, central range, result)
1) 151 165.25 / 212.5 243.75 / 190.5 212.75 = -4.0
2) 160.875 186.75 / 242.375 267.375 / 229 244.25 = 1.0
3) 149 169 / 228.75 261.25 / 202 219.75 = -2.1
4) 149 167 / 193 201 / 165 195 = -3.0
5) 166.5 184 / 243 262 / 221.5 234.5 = 1.0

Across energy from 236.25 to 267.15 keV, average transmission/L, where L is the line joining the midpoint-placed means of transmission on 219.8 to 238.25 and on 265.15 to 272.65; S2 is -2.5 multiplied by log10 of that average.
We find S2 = -0.035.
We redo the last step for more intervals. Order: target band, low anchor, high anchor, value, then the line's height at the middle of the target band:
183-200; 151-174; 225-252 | -0.151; 4.22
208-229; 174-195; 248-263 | 0.064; 5.03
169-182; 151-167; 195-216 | -0.166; 4.04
